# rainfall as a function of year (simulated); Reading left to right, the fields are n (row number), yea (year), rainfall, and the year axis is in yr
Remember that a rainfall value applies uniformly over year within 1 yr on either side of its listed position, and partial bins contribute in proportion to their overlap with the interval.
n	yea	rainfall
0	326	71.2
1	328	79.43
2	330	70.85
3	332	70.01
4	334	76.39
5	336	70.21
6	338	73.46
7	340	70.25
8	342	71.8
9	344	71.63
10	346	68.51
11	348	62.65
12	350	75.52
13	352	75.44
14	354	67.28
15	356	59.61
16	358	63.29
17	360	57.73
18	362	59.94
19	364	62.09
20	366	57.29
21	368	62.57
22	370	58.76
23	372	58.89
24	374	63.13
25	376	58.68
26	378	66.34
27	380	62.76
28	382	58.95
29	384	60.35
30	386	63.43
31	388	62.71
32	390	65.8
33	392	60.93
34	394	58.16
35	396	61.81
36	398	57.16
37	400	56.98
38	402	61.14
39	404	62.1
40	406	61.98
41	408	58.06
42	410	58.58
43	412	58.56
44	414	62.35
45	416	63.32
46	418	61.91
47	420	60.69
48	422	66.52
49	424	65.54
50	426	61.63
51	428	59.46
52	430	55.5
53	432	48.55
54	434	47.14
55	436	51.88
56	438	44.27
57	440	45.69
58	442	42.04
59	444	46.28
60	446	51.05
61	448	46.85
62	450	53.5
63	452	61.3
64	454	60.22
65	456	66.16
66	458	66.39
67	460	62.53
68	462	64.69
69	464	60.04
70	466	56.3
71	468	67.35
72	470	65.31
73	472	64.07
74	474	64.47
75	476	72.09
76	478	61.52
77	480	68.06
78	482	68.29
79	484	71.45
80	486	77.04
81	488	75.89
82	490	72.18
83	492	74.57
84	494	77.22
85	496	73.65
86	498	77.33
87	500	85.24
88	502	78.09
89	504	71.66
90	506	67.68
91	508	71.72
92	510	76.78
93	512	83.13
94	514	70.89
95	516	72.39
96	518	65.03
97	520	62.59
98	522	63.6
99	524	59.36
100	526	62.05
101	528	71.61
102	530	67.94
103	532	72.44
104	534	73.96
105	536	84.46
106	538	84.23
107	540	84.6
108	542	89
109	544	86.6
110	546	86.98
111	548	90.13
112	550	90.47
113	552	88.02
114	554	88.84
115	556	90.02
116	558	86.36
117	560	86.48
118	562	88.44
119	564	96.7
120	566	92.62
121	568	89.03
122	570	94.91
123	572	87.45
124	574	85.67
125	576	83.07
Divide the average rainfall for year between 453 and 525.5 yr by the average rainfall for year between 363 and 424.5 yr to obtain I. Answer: 1.13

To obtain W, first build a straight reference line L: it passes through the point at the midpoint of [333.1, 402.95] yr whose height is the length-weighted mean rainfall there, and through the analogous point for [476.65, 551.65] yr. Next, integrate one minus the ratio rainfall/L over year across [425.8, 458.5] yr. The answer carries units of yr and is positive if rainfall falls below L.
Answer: 7.8 yr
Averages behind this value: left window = 64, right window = 75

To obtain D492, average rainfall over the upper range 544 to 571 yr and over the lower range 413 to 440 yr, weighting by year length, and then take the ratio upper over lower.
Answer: 1.6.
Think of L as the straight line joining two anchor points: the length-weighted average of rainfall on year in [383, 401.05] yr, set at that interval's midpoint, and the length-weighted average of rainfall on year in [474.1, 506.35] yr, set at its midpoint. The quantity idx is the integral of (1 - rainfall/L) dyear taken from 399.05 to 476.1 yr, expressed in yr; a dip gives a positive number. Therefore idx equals 9.35 yr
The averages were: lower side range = 60.8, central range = 58.4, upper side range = 73.1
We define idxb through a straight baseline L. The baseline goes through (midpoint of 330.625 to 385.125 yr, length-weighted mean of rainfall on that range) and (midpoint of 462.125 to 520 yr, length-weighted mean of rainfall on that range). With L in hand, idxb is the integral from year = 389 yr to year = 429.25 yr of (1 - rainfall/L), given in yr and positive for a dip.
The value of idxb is 3.8 yr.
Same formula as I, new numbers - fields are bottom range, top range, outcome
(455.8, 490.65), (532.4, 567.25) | 1.31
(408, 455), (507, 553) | 1.38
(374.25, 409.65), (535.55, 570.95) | 1.46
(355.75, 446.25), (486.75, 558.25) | 1.32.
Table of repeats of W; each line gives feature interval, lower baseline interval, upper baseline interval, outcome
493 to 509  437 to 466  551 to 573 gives -1.07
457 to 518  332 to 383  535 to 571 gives 7.92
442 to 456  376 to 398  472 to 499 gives 3.01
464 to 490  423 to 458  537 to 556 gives -0.80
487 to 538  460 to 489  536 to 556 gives 3.16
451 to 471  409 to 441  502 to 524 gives -0.18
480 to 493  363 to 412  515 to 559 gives -0.09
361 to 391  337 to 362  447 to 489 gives 2.50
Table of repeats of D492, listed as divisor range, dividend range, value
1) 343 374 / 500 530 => 1.10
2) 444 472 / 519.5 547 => 1.26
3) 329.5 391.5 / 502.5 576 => 1.23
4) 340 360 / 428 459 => 0.78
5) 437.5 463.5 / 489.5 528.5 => 1.31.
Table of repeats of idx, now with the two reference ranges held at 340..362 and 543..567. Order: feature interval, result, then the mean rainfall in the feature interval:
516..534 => 4.11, 66.4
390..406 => 2.65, 60.3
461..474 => 2.73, 63.1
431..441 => 3.78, 47.5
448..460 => 2.75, 60.4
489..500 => 0.91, 75.9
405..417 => 2.15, 60.5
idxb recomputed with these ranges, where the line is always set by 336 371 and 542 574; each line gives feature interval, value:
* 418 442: 6.3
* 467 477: 1.6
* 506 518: 1.5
